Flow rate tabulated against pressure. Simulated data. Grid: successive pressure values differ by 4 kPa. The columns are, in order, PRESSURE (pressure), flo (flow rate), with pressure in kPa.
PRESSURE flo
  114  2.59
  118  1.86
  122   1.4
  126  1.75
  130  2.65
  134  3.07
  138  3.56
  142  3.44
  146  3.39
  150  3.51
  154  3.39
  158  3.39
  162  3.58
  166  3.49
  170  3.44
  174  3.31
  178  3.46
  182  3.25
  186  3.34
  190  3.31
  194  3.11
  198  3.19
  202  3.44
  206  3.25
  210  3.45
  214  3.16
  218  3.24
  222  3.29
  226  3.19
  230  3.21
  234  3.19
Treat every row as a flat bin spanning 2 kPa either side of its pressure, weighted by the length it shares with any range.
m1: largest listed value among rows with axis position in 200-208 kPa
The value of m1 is 3.44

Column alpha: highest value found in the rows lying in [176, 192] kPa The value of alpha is 3.46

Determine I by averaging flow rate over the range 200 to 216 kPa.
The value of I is 3.33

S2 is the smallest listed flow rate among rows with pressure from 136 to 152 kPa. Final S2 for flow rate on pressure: 3.39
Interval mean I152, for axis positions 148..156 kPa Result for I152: 3.45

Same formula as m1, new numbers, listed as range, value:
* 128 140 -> 3.56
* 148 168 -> 3.58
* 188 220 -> 3.45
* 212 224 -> 3.29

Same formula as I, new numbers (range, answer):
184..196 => 3.25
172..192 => 3.33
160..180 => 3.46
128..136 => 2.86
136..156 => 3.46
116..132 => 1.92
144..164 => 3.45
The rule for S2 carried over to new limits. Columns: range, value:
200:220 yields 3.16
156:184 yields 3.25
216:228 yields 3.19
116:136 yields 1.4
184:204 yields 3.11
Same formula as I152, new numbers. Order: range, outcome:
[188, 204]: 3.26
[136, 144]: 3.5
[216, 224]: 3.27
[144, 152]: 3.45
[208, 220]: 3.28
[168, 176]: 3.38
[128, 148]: 3.22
